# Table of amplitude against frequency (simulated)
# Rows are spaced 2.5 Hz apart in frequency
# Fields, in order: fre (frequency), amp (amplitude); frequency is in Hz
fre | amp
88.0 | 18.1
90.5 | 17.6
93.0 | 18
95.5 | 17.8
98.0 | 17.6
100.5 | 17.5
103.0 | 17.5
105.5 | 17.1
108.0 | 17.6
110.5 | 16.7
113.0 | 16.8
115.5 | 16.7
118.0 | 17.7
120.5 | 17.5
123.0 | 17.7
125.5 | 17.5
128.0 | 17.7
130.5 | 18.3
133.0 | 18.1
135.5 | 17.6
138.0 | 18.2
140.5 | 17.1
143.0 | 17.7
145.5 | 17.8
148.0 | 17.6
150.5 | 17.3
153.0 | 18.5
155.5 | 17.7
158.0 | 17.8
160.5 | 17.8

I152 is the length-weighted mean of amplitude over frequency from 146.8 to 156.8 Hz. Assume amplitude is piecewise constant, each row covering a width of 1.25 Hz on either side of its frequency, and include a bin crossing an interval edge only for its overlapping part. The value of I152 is 17.8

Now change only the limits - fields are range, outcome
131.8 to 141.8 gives 17.7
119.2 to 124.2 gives 17.6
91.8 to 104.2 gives 17.7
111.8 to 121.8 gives 17.2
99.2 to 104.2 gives 17.5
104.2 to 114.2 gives 17.1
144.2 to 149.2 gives 17.7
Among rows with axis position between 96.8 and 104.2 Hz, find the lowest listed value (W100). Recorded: 17.5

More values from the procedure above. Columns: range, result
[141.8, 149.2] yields 17.6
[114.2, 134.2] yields 16.7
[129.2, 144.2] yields 17.1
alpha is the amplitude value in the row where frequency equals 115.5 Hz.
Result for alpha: 16.7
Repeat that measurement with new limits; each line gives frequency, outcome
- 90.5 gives 17.6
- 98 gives 17.6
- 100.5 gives 17.5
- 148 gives 17.6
